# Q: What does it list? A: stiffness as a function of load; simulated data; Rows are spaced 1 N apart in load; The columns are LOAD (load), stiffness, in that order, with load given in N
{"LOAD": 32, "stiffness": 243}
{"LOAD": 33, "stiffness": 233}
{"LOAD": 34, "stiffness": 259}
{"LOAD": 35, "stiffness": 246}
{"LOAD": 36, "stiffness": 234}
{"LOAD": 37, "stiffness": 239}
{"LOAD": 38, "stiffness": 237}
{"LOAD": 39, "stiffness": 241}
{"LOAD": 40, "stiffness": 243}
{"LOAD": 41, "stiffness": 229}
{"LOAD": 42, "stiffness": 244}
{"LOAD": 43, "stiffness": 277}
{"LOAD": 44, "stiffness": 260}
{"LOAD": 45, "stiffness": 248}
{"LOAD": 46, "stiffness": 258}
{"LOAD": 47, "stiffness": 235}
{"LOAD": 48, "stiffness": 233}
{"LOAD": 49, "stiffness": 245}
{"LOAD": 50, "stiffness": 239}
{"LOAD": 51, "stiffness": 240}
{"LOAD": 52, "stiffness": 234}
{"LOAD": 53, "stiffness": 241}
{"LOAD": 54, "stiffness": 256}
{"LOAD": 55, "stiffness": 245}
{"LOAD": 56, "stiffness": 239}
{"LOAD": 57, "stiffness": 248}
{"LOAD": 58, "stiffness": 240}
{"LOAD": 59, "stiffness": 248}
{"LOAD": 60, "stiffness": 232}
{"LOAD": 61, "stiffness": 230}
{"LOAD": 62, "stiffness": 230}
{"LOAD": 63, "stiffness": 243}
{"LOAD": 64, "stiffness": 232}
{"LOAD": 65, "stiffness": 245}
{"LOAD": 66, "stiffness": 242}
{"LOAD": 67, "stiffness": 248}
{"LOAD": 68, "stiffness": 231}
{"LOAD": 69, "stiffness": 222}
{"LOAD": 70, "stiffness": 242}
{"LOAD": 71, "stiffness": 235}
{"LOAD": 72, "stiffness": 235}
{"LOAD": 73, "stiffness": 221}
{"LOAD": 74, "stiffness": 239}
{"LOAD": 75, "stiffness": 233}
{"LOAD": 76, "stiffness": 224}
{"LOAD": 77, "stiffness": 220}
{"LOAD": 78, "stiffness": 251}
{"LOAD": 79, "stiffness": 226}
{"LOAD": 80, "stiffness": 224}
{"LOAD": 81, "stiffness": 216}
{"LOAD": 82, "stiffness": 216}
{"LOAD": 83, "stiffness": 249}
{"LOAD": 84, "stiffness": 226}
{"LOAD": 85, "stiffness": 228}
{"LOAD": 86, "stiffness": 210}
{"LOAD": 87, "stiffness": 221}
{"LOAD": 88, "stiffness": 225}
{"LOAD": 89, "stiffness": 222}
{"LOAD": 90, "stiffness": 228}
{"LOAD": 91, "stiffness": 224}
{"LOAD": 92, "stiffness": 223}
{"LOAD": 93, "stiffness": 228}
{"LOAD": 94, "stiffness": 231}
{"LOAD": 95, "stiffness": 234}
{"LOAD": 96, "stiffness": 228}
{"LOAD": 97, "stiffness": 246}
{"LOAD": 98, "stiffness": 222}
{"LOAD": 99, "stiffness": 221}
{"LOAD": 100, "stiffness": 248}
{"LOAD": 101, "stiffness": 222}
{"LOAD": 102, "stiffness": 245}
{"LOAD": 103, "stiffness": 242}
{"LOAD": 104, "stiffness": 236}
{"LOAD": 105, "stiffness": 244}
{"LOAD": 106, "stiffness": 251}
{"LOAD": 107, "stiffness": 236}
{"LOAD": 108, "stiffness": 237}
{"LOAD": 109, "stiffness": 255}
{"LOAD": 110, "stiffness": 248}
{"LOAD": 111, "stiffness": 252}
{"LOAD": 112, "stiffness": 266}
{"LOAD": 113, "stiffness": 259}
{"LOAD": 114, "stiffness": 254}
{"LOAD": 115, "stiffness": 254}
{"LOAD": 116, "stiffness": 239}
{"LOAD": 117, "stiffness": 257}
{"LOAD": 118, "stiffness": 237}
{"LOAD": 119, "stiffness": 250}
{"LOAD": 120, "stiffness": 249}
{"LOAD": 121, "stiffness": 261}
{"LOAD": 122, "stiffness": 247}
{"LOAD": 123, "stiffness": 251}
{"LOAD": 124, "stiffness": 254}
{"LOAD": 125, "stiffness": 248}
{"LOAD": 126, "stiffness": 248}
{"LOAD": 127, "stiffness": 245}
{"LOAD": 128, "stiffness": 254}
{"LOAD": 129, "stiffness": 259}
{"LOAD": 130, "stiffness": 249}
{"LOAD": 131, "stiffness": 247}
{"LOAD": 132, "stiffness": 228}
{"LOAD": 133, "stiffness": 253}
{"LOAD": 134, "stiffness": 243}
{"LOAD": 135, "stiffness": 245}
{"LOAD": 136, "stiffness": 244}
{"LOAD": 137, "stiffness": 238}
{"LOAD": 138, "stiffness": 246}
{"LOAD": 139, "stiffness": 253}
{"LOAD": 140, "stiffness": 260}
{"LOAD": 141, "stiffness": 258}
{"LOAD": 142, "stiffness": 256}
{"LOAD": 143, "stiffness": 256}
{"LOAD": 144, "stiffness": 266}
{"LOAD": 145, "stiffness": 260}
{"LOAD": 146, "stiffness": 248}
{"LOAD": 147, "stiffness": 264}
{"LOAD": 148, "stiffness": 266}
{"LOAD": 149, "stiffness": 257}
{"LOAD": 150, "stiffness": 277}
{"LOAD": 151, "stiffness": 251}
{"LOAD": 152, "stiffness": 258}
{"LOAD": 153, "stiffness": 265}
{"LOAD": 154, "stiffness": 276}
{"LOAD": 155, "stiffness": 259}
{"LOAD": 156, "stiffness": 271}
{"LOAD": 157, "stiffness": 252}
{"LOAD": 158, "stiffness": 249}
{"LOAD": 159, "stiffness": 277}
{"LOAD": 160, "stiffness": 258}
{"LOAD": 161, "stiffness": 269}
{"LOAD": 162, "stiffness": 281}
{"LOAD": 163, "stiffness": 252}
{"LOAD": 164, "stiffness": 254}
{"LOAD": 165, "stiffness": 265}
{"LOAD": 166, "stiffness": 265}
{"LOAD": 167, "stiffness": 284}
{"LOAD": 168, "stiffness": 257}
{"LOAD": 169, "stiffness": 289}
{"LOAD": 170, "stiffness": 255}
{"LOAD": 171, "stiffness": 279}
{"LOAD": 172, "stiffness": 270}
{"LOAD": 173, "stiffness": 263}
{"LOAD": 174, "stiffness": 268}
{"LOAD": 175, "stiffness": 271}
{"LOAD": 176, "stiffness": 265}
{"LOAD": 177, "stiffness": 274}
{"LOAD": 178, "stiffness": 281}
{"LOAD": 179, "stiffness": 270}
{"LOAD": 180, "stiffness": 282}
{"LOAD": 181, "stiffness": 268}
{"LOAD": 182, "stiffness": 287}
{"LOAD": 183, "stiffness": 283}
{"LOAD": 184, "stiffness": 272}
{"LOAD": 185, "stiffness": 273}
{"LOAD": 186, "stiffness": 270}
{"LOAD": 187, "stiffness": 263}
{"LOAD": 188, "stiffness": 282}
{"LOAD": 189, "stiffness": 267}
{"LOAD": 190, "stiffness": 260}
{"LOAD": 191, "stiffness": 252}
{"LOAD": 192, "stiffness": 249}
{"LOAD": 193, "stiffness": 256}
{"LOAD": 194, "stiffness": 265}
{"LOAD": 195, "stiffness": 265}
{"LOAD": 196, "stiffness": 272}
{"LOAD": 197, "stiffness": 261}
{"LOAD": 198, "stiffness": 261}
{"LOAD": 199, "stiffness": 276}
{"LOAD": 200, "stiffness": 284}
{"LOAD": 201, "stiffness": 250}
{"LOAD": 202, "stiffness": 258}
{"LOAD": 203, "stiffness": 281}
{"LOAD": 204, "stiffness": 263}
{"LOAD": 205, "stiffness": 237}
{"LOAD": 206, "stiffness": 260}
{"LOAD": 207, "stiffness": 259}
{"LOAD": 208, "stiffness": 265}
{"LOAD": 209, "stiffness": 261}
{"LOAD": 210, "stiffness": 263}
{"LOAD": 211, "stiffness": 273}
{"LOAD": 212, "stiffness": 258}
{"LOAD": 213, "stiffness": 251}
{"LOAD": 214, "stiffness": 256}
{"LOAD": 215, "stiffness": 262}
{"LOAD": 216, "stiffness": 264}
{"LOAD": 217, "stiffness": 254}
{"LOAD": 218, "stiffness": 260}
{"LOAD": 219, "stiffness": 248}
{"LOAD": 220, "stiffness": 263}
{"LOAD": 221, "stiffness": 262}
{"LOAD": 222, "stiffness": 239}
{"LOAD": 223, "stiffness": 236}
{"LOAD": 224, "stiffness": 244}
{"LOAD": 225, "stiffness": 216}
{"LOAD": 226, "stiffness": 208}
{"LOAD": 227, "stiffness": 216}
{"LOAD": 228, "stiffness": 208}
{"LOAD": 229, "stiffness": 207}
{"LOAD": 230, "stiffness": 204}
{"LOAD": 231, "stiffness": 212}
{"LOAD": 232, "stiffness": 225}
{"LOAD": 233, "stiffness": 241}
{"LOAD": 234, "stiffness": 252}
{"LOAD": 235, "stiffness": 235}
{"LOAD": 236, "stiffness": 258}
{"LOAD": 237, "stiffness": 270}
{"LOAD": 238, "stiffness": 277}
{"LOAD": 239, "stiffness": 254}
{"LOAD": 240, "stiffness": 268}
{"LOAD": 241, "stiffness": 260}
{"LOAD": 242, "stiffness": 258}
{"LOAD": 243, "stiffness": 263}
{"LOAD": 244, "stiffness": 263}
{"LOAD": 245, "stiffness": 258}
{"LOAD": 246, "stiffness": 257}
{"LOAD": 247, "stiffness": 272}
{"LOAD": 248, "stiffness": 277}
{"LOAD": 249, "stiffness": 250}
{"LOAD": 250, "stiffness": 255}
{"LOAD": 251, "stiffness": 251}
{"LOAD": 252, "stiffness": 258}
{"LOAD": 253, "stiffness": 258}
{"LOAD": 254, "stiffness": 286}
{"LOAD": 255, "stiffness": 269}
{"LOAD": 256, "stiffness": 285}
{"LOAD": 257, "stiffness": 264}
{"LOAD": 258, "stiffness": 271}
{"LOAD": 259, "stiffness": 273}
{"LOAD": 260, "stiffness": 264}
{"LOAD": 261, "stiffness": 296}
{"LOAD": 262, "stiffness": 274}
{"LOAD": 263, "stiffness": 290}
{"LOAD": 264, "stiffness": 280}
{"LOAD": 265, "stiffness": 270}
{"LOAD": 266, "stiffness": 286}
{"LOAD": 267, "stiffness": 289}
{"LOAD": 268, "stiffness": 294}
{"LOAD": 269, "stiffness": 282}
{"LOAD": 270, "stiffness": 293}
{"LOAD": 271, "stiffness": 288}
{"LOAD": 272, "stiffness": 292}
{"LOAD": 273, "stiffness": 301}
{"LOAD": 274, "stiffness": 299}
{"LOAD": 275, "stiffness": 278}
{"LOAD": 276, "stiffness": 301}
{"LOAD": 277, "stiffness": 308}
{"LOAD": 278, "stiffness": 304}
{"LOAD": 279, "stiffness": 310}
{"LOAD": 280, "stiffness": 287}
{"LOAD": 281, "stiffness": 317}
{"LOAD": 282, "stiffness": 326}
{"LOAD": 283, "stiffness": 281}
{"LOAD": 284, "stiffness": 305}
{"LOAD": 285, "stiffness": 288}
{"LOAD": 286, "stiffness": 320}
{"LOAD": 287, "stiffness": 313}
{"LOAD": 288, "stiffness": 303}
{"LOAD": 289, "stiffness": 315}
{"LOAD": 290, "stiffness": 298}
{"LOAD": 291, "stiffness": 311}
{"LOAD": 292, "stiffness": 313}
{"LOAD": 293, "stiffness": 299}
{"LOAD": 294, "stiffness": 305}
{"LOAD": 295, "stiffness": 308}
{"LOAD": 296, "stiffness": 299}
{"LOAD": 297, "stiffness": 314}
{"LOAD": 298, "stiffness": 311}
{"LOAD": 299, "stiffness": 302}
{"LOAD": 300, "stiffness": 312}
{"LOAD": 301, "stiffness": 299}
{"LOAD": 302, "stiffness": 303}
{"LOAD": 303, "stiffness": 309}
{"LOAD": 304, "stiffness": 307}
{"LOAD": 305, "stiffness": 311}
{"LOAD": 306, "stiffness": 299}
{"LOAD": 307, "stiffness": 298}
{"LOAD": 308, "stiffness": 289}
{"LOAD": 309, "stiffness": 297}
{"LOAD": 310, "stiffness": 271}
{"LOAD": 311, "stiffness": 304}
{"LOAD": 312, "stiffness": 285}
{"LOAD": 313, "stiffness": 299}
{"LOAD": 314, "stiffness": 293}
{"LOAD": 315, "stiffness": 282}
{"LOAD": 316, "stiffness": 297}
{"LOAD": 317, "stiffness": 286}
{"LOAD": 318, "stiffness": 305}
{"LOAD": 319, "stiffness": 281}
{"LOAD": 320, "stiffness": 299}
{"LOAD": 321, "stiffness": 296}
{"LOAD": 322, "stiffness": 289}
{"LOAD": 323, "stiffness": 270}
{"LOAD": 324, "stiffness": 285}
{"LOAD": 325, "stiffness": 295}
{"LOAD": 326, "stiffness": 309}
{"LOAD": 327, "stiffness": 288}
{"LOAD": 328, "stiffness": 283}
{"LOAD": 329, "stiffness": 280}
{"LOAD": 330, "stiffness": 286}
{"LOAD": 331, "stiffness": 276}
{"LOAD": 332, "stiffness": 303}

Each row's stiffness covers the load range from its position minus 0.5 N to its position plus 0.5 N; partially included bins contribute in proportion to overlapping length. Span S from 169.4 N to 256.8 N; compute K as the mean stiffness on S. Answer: 258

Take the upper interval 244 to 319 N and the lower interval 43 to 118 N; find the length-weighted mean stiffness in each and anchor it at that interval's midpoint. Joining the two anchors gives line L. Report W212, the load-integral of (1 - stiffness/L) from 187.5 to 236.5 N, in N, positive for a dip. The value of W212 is 3.8 N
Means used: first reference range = 238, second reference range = 291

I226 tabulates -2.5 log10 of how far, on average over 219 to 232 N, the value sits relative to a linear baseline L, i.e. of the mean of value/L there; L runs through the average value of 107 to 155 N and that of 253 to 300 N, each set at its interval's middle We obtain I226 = 0.23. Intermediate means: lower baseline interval 253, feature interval 227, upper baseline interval 295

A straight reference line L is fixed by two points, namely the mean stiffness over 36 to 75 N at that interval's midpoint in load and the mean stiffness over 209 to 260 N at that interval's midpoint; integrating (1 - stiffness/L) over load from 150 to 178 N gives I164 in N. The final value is -2.1 N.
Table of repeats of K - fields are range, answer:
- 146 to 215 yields 266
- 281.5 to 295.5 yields 306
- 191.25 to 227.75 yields 255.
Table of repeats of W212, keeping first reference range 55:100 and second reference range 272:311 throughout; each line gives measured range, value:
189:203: 0.41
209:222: 0.88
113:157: -0.49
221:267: 5.15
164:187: -0.65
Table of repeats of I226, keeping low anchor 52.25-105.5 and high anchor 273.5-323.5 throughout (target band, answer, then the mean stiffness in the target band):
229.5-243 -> 0.14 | 248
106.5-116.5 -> -0.03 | 250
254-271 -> 0.03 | 280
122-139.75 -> 0.01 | 248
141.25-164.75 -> -0.03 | 262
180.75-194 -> -0.01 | 268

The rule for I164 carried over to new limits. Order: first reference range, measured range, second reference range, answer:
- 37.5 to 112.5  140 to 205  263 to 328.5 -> -0.59 N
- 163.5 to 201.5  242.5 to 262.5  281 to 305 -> 1.74 N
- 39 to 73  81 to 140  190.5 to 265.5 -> 1.26 N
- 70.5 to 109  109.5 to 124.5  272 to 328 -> -0.75 N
